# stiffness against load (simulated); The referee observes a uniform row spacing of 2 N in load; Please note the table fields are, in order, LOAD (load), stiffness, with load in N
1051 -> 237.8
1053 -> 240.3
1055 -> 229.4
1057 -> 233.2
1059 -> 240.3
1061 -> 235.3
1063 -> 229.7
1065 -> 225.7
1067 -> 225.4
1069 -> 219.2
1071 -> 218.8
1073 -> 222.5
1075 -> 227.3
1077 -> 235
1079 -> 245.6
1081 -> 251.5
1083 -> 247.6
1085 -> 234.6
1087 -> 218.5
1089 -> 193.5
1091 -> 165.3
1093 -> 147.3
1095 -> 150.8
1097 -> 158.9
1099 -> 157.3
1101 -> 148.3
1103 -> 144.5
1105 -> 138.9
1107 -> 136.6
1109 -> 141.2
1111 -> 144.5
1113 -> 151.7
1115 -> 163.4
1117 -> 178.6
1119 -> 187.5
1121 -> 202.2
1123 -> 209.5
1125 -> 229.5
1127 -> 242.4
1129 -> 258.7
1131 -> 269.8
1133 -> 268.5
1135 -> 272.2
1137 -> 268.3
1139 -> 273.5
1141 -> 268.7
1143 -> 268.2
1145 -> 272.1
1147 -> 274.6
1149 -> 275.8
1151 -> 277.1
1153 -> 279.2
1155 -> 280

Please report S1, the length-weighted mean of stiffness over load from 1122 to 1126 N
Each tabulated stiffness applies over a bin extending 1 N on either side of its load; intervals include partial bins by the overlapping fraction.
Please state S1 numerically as 220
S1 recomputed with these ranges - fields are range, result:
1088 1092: 179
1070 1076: 223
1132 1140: 271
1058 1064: 235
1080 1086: 245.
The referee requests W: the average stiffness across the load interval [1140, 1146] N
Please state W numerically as 270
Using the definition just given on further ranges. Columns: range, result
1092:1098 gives 152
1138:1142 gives 271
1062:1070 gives 225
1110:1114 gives 148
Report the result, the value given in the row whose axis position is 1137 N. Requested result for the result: 268.3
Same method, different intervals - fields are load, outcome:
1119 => 187.5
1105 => 138.9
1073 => 222.5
